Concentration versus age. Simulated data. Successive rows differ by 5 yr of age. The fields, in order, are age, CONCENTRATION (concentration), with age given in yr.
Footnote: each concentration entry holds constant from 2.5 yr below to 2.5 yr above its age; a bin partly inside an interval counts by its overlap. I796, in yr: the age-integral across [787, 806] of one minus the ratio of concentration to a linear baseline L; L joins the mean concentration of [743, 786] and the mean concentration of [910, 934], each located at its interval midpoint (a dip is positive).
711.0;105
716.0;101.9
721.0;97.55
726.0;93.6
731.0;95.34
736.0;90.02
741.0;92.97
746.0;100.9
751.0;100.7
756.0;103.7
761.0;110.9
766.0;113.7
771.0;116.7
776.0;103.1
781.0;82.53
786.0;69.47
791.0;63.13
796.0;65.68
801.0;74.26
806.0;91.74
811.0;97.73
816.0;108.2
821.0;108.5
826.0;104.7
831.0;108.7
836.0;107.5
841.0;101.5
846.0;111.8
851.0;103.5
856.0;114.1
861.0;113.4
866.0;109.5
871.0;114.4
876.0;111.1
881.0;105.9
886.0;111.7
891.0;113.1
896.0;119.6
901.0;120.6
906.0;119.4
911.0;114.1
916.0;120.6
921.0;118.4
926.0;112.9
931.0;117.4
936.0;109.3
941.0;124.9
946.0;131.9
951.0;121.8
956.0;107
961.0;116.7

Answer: 6.1 yr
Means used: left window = 102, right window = 117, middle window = 71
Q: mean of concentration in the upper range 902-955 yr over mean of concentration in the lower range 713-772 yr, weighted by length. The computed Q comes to 1.2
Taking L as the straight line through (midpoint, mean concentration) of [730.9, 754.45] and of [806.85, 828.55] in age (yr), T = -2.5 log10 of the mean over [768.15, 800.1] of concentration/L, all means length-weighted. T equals 0.20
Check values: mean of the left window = 96.4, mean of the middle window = 83.3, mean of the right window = 104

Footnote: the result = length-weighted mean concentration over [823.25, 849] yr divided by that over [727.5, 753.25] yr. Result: 1.1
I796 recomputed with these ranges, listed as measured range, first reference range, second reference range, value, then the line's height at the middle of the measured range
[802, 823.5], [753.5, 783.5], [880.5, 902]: 1.8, 108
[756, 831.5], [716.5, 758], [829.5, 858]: 5.9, 103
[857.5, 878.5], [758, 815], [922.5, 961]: -1.5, 105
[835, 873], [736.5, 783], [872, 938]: 0.4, 111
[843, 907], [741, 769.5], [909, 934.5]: 0.4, 113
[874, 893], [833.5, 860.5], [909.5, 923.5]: 0.5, 113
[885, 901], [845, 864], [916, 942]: -0.3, 114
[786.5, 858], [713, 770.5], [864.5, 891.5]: 7.1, 107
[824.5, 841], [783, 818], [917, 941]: -3.0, 89.8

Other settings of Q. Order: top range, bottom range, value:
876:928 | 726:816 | 1.24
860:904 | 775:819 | 1.36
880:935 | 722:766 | 1.17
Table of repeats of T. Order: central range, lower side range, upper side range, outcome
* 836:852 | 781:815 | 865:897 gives -0.10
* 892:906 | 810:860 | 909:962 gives -0.05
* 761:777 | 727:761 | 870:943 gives -0.11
